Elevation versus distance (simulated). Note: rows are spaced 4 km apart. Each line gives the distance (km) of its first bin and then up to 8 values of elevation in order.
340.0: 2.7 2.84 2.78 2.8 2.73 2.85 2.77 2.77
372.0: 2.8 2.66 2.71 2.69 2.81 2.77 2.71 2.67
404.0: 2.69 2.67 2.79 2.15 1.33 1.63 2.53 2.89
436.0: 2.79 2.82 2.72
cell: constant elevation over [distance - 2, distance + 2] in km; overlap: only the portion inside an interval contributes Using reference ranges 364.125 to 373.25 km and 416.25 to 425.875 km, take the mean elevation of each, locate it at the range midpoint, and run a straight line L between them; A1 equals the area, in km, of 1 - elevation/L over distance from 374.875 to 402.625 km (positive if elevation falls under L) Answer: -4.8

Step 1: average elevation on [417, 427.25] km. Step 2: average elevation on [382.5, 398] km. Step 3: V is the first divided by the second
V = 0.61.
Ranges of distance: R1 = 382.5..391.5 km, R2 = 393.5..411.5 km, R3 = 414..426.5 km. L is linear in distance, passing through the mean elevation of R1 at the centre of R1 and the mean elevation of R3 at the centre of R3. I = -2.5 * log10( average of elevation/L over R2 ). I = -0.19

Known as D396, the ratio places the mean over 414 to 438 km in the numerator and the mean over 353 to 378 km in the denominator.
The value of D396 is 0.8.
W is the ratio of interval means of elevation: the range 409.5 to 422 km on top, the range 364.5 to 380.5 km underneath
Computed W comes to 0.77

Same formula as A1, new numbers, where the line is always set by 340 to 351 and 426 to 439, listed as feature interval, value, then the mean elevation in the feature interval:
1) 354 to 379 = 0.2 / 2.76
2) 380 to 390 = 0.1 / 2.74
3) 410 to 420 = 1.9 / 2.24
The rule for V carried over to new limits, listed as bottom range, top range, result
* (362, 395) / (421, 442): 0.90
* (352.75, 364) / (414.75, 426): 0.60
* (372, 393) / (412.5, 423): 0.69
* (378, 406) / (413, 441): 0.85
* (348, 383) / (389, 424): 0.88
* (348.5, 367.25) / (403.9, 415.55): 0.95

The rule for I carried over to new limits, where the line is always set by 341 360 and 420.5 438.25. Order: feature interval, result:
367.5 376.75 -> -0.03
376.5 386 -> -0.03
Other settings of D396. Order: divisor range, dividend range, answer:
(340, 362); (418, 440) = 0.82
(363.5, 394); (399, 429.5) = 0.83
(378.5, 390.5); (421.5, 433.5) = 0.83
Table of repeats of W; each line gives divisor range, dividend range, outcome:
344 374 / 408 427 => 0.74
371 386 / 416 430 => 0.69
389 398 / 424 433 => 0.89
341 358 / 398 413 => 0.97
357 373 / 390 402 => 0.97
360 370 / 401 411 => 0.97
